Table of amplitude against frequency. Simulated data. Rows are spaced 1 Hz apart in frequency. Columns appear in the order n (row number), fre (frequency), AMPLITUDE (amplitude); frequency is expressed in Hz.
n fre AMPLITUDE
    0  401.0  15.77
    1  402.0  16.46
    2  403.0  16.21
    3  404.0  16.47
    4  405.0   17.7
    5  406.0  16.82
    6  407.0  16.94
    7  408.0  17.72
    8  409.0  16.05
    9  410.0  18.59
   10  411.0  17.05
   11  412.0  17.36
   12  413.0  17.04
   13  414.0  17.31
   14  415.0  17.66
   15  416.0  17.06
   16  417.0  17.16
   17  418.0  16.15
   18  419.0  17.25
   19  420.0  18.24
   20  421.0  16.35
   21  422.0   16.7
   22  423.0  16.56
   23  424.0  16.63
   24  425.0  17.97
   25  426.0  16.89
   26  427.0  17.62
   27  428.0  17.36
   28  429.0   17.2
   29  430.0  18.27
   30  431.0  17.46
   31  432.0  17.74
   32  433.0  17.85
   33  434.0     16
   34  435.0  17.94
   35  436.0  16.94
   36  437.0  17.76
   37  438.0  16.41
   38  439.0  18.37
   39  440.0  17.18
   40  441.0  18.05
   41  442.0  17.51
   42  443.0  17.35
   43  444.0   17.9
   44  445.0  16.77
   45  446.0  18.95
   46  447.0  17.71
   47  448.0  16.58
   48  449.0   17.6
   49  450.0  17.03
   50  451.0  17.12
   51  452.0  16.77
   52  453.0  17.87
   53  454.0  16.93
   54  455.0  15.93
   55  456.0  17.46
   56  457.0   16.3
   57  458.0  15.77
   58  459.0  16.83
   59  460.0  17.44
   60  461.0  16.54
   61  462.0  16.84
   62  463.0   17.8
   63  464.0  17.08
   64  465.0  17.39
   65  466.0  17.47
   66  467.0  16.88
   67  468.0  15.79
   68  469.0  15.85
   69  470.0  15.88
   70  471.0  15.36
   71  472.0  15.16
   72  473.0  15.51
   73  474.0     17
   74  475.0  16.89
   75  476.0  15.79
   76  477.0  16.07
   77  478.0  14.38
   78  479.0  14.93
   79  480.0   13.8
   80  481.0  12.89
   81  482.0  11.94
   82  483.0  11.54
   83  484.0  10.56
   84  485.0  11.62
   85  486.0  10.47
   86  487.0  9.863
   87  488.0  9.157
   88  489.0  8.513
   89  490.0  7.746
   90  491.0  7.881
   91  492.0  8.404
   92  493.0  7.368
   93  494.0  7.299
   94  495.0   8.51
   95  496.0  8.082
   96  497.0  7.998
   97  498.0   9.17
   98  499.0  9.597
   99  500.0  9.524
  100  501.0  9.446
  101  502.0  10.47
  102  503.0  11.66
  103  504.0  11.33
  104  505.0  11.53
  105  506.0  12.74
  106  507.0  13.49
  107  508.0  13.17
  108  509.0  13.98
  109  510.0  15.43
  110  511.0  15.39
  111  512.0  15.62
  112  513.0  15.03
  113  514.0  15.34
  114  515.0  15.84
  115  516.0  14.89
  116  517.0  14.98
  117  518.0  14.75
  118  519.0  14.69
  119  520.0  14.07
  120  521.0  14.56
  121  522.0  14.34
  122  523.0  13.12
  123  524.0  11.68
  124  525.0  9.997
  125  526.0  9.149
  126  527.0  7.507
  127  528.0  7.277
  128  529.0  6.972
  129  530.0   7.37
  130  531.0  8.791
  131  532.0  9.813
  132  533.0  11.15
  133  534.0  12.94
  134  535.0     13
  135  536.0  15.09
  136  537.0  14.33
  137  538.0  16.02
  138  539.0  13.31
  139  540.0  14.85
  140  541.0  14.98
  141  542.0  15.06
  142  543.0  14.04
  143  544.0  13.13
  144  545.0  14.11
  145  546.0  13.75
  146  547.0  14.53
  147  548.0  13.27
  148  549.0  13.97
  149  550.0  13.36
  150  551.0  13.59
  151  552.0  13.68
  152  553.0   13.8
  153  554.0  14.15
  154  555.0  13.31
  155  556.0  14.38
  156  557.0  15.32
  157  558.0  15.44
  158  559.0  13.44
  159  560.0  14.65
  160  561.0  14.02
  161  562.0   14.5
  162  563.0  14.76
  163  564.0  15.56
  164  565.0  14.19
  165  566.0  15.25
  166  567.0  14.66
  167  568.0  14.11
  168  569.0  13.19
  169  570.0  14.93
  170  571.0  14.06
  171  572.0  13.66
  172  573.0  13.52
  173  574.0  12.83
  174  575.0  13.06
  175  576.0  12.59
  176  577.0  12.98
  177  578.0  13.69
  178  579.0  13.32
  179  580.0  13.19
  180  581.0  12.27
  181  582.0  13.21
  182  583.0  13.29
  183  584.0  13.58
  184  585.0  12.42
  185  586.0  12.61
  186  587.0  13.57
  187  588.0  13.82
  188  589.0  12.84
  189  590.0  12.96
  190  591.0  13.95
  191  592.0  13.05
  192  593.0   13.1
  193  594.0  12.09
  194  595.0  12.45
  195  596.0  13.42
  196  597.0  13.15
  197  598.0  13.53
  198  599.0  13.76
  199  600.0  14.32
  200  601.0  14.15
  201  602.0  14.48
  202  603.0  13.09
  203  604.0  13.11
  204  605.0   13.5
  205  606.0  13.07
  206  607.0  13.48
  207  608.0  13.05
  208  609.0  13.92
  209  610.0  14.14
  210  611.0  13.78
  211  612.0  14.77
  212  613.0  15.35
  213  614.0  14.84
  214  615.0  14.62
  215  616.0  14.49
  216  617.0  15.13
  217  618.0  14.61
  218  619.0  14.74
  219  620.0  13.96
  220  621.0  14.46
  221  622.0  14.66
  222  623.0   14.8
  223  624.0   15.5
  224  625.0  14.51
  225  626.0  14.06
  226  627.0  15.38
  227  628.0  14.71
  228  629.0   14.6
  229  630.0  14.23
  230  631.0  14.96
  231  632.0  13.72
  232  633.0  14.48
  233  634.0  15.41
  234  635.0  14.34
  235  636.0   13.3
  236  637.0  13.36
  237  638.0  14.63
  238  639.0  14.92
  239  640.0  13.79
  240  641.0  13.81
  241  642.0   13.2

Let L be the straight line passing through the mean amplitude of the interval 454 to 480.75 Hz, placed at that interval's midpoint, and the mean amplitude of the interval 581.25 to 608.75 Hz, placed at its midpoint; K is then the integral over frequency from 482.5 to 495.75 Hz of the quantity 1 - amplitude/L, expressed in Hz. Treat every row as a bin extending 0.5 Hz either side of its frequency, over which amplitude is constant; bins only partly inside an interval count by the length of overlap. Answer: 5.6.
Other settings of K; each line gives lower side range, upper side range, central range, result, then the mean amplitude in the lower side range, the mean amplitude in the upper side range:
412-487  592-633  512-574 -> 6.69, 16.4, 14.1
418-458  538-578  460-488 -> 2.62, 17.3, 14.1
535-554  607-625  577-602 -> 1.91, 14.1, 14.5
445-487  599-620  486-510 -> 8.39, 15.7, 14.1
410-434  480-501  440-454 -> -2.94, 17.3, 9.51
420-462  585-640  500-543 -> 8.17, 17.2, 14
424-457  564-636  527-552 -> 4.22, 17.4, 13.9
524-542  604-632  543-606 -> -4.11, 11.4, 14.4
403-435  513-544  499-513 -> 1.05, 17.2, 12.7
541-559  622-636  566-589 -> 1.35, 14.1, 14.6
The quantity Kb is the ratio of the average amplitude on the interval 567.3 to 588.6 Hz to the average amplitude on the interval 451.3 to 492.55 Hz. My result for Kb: 0.9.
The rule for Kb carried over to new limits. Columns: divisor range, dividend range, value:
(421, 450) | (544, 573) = 0.82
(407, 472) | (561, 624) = 0.81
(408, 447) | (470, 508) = 0.66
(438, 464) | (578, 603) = 0.77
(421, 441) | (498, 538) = 0.71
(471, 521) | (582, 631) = 1.13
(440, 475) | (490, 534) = 0.67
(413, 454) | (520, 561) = 0.74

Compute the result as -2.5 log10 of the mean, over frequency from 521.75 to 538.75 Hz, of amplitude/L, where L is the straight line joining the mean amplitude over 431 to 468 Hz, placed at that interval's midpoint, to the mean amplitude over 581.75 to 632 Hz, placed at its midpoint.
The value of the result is 0.37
